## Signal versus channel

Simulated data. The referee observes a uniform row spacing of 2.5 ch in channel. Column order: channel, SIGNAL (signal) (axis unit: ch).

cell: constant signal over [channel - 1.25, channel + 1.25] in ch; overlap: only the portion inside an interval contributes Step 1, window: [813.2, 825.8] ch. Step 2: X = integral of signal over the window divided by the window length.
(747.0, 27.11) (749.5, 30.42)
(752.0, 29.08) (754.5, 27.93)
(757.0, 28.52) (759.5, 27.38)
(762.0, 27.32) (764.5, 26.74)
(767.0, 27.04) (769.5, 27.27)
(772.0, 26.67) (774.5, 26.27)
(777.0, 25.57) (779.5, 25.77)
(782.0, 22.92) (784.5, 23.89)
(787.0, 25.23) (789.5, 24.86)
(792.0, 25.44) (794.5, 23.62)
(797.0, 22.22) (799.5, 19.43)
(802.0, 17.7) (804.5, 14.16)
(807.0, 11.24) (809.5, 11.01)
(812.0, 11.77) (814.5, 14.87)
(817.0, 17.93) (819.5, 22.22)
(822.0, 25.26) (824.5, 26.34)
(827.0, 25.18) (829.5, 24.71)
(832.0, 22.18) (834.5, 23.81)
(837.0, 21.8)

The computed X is 21.3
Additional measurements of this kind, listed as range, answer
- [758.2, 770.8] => 27.2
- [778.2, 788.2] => 24.5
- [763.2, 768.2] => 26.9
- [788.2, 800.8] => 23.1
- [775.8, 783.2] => 24.8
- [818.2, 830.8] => 24.7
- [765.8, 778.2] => 26.6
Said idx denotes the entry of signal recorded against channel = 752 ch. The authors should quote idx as 29.08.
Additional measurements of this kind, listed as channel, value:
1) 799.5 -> 19.43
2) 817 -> 17.93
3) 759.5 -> 27.38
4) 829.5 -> 24.71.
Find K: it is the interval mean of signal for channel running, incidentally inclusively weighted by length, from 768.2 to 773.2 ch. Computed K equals 27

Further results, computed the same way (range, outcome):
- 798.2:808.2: 15.7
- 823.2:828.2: 25.8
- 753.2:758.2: 28.2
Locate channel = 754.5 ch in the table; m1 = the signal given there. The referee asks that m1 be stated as 27.93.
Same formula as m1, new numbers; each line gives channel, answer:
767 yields 27.04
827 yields 25.18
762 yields 27.32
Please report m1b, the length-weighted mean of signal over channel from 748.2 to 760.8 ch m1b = 28.7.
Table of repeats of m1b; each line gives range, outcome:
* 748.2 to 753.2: 29.7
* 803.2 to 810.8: 12.2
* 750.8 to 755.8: 28.5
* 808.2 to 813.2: 11.4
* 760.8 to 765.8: 27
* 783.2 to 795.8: 24.6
